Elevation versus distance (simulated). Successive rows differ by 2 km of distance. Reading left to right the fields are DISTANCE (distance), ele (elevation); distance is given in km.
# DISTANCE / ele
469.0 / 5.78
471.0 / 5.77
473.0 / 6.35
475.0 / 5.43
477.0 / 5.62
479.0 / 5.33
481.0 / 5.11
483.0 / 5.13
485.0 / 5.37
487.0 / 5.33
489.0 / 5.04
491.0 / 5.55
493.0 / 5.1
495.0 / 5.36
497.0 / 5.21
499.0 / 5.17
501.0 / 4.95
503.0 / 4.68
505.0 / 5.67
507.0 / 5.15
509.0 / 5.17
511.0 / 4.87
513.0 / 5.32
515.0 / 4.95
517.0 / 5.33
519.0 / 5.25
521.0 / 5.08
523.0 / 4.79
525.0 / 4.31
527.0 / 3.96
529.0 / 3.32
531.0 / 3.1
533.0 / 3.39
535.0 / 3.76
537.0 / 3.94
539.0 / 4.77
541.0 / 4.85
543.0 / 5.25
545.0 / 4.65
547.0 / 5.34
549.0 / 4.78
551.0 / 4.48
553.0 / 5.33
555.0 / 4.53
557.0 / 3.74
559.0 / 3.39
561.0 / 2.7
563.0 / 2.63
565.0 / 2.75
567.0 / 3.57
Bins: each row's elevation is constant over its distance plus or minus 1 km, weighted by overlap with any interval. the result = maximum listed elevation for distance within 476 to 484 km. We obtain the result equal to 5.62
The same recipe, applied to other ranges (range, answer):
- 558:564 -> 3.39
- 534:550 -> 5.34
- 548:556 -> 5.33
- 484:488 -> 5.37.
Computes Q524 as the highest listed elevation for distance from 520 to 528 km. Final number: 5.08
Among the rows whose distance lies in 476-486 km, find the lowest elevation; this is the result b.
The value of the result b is 5.11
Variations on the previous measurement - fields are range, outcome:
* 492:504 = 4.68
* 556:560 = 3.39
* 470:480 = 5.33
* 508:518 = 4.87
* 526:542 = 3.1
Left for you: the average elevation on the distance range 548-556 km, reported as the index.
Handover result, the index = 4.78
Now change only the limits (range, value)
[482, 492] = 5.28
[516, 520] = 5.29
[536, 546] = 4.69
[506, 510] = 5.16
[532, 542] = 4.14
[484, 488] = 5.35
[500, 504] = 4.81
